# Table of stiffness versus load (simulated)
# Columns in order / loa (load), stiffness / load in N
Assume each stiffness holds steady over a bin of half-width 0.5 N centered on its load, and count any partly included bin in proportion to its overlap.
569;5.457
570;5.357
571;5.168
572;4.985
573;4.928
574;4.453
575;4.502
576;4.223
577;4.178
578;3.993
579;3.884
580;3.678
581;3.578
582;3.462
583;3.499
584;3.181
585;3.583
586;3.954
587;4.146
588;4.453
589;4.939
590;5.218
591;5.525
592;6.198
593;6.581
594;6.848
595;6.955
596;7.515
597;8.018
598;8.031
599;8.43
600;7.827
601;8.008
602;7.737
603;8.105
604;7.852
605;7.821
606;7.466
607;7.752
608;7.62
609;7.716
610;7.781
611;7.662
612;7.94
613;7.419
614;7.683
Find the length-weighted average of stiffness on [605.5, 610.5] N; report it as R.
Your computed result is 7.67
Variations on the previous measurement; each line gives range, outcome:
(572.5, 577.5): 4.46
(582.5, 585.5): 3.42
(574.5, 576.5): 4.36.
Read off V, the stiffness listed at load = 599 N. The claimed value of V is 8.43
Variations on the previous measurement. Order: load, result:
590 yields 5.218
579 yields 3.884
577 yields 4.178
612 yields 7.94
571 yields 5.168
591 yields 5.525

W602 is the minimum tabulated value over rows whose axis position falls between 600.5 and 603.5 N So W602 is 7.737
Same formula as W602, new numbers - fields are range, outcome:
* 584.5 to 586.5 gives 3.583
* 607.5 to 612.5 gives 7.62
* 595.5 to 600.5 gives 7.515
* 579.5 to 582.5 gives 3.462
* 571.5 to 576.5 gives 4.223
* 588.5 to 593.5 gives 4.939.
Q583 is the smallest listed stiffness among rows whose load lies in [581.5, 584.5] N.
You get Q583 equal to 3.181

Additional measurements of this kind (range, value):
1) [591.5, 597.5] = 6.198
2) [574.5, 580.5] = 3.678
